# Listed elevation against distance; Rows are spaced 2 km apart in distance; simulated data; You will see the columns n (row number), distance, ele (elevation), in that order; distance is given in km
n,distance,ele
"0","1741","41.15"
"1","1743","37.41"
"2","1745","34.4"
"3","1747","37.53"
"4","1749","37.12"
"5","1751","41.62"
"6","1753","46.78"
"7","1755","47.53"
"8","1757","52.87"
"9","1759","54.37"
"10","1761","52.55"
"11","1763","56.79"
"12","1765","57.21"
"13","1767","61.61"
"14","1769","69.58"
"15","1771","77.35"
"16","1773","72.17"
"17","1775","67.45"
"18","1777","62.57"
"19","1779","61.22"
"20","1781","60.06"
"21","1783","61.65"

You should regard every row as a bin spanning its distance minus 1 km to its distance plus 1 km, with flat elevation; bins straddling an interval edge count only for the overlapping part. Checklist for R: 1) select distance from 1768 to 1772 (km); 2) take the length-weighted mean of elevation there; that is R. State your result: 73.5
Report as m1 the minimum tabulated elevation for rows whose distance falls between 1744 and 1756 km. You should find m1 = 34.4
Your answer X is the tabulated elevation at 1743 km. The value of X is 37.41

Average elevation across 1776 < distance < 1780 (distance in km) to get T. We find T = 61.9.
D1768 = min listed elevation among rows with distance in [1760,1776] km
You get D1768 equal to 52.55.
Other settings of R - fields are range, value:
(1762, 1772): 64.5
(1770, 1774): 74.8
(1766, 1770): 65.6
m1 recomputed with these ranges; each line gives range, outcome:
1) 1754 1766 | 47.53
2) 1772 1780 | 61.22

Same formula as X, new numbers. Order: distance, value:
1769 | 69.58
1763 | 56.79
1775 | 67.45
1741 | 41.15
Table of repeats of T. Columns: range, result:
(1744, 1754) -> 39.5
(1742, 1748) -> 36.4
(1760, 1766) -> 55.5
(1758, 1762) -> 53.5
